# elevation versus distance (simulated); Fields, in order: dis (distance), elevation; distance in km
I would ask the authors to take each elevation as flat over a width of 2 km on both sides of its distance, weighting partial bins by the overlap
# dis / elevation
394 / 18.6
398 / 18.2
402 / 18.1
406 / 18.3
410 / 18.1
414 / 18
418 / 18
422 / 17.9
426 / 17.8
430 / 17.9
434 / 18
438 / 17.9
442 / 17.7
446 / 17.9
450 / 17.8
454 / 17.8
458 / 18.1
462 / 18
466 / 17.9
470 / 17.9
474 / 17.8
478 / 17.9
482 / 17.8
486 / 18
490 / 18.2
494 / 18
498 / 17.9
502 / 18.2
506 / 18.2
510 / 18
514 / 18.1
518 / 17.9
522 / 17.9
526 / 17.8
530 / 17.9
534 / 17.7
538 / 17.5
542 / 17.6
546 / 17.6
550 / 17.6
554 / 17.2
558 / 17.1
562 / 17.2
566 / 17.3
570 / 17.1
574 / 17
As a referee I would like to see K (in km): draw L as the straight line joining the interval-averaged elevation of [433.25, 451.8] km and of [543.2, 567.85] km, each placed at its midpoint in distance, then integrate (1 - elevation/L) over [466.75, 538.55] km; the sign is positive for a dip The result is -1.5 km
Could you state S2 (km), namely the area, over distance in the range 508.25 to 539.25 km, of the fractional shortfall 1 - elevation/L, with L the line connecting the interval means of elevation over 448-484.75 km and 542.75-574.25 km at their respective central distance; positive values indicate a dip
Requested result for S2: -0.6 km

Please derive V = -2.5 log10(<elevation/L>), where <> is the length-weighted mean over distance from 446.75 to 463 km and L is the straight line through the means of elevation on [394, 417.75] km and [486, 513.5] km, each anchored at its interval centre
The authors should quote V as 0.01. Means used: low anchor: 18.2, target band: 17.9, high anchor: 18.1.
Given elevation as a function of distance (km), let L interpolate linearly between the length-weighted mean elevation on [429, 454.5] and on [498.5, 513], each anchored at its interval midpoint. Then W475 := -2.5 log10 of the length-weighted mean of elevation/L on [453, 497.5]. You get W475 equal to 0.00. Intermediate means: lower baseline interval 17.9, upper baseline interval 18.1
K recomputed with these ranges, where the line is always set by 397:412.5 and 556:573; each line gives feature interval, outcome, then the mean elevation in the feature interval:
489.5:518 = -0.8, 18.1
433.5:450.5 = 0.1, 17.9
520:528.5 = -0.2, 17.9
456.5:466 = -0.1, 18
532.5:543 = -0.2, 17.6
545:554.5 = -0.1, 17.5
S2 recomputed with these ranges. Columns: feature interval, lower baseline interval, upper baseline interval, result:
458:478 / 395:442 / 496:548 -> 0.0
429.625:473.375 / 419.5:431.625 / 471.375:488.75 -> 0.0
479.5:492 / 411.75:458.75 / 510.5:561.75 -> -0.2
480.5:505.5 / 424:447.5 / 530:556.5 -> -0.5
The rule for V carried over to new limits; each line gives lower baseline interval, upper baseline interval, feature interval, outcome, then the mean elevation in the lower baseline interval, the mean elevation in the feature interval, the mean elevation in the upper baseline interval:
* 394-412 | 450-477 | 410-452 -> 0.011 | 18.2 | 17.9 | 17.9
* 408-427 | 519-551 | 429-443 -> 0.003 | 18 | 17.9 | 17.7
